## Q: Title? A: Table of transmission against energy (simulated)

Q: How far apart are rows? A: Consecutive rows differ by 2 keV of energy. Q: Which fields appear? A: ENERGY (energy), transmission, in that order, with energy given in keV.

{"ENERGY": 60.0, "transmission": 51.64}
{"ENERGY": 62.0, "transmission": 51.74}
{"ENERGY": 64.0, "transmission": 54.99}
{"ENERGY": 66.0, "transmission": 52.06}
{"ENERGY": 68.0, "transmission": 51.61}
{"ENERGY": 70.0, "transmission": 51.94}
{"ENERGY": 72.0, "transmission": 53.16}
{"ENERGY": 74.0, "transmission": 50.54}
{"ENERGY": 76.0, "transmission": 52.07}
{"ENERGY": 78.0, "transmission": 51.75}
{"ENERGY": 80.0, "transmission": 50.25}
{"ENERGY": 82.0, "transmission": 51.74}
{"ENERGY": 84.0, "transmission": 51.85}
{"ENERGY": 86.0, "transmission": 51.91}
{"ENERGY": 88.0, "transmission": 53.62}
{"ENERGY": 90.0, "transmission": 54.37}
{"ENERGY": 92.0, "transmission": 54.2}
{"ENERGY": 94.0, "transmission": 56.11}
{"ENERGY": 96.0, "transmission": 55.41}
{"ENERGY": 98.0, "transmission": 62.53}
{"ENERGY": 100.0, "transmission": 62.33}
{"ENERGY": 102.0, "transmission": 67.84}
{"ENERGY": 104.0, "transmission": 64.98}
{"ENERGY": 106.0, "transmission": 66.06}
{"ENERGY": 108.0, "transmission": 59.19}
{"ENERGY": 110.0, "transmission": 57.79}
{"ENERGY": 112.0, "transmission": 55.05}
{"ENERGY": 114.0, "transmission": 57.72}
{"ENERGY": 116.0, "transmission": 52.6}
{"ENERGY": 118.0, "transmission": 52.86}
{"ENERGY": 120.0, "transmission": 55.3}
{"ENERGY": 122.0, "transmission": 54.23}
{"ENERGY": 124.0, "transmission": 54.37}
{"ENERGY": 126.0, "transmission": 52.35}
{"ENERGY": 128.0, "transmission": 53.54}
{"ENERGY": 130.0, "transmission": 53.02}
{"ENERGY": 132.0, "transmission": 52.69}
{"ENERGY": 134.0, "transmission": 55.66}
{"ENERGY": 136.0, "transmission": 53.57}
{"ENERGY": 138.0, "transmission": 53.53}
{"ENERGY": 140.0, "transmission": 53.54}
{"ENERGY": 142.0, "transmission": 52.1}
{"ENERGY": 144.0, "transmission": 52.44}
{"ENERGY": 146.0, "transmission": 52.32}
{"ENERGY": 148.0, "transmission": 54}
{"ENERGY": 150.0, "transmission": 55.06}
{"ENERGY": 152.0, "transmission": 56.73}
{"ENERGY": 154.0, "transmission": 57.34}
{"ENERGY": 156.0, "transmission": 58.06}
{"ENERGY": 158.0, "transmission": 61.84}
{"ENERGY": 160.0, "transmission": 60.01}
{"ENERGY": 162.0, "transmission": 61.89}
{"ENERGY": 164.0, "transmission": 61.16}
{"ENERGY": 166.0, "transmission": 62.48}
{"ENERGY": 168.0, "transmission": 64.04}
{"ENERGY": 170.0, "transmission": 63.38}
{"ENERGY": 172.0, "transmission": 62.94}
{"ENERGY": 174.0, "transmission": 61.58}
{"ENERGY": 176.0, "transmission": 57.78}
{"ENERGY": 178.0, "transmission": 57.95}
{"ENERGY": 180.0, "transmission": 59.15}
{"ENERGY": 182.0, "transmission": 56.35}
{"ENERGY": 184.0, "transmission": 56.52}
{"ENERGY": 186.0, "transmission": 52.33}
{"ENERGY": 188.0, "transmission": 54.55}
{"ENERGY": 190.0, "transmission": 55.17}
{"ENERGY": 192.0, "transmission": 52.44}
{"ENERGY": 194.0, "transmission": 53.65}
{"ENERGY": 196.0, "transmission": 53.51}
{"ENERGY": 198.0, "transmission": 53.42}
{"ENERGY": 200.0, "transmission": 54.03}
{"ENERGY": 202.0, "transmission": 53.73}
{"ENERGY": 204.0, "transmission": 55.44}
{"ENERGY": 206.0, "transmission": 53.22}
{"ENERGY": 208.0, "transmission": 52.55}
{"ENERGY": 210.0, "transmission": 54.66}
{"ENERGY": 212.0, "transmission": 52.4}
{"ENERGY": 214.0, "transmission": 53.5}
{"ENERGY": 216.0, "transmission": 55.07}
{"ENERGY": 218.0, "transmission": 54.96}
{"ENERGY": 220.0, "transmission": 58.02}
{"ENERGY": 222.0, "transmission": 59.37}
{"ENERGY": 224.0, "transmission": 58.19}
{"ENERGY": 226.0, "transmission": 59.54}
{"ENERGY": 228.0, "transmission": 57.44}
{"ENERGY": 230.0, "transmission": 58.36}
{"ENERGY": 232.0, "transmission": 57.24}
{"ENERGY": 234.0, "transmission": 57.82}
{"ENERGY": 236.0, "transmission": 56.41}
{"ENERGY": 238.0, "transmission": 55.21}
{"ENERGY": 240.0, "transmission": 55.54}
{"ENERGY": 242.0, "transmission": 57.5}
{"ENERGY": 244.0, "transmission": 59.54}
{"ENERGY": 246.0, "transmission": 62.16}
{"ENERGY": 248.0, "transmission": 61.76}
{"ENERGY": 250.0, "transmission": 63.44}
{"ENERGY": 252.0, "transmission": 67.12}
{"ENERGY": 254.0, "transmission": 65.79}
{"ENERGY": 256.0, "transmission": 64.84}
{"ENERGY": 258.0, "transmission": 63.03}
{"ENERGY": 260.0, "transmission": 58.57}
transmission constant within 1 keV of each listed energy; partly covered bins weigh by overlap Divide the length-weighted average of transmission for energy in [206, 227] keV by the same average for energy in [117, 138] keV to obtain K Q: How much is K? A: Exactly 1.04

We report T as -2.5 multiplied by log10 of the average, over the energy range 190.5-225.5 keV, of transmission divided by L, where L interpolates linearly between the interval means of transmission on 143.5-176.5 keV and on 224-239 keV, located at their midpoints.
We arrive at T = 0.064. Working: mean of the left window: 59.1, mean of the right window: 57.5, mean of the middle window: 54.7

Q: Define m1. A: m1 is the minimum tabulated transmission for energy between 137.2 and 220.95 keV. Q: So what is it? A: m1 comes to 52.1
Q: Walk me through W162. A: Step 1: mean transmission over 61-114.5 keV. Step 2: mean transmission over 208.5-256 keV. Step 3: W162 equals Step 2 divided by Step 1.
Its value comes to 1.0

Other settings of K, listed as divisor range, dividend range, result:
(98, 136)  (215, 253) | 1.03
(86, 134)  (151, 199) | 1.02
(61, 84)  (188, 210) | 1.03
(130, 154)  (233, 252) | 1.10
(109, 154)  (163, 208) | 1.05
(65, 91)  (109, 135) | 1.04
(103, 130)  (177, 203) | 0.97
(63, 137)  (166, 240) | 1.02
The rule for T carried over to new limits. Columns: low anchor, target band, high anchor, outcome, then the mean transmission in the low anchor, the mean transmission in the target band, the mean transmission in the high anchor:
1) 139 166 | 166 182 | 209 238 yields -0.07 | 56.9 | 60.8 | 56.6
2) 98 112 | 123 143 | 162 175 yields 0.17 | 62.4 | 53.4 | 62.5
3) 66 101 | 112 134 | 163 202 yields 0.02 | 53.8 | 54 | 57.4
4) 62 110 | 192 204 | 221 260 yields 0.10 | 55.6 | 53.7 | 60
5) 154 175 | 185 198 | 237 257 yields 0.15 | 61.5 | 53.6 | 61.3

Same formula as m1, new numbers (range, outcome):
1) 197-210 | 52.55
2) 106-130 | 52.35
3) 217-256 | 54.96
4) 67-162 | 50.25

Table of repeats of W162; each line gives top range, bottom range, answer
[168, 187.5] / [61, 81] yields 1.13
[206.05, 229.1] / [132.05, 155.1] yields 1.03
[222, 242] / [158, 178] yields 0.93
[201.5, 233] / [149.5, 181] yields 0.93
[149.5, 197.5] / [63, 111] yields 1.04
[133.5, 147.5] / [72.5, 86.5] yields 1.03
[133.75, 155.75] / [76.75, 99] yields 1.01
